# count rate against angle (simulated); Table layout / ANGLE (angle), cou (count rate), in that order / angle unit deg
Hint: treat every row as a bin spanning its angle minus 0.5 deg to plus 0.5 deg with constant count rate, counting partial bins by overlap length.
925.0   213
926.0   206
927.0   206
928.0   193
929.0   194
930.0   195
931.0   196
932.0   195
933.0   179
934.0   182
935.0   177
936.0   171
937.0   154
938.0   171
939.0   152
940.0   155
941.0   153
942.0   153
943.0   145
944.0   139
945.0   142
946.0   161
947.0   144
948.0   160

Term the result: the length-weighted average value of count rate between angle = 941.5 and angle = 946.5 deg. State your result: 148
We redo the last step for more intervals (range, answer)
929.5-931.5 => 196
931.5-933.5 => 187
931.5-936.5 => 181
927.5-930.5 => 194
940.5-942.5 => 153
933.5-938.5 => 171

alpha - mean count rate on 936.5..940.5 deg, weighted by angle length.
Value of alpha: 158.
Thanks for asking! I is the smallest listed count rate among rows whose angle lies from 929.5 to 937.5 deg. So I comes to 154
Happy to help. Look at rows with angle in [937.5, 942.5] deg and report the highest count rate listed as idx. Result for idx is 171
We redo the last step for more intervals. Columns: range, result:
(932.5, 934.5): 182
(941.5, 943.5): 153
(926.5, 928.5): 206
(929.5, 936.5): 196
